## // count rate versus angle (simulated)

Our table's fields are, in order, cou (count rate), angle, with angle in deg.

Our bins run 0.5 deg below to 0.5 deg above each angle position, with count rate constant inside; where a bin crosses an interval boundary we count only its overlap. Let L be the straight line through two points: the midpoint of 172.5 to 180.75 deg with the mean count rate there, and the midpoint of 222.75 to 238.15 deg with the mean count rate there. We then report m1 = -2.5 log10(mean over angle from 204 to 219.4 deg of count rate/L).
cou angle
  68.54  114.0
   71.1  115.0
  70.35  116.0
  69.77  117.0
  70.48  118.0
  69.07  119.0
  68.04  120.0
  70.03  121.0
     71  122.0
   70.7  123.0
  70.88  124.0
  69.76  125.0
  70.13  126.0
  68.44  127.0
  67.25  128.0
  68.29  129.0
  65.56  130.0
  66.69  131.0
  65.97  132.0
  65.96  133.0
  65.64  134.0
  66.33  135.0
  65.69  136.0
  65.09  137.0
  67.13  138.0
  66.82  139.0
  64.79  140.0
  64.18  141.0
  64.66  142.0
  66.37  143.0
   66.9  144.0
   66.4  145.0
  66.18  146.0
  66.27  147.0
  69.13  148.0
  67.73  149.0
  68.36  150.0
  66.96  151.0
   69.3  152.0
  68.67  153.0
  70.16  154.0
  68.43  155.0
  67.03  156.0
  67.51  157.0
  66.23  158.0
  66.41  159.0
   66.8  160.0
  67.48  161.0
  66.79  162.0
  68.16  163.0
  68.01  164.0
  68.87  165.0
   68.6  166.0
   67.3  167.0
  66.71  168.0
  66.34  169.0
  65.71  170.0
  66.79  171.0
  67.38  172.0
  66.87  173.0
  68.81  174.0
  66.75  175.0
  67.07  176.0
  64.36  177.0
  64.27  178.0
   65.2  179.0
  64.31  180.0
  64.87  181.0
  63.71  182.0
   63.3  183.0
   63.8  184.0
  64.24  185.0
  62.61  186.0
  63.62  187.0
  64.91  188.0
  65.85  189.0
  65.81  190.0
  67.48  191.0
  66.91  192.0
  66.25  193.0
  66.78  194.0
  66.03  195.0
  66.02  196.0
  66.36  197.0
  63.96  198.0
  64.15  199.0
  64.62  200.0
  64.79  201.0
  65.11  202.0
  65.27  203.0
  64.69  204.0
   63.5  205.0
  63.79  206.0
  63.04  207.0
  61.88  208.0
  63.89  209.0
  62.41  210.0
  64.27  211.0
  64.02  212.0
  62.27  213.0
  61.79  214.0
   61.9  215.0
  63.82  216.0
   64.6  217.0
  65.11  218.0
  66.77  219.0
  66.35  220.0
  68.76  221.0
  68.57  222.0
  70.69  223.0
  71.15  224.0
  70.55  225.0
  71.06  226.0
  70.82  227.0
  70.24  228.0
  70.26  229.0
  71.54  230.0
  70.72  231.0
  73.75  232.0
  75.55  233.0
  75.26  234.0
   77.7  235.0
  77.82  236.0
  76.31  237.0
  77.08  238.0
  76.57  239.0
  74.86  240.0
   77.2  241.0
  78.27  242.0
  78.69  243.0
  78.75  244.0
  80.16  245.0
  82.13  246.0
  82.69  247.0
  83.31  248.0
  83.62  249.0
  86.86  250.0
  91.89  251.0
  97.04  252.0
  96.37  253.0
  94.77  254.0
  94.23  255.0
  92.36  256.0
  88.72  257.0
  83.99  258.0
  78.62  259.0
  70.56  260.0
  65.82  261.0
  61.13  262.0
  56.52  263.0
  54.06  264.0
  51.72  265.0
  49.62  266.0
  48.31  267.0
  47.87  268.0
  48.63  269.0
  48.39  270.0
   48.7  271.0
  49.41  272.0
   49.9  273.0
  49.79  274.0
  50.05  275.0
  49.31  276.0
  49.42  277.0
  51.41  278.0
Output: 0.11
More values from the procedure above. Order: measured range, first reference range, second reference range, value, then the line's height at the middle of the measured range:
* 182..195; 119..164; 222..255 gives 0.12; 72.9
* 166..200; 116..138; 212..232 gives 0.04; 67.9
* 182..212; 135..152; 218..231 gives 0.06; 68.5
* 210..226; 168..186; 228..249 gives 0.11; 73.1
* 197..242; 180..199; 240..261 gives 0.09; 74.5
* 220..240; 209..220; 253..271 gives -0.12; 64.9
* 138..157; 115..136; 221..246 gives 0.04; 69.7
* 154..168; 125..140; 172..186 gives -0.03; 65.8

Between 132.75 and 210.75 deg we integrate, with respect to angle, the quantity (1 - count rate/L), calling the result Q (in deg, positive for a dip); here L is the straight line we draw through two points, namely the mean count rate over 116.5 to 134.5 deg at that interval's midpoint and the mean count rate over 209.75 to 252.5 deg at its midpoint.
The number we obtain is 5.2 deg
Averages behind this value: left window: 68.5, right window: 73.6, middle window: 66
